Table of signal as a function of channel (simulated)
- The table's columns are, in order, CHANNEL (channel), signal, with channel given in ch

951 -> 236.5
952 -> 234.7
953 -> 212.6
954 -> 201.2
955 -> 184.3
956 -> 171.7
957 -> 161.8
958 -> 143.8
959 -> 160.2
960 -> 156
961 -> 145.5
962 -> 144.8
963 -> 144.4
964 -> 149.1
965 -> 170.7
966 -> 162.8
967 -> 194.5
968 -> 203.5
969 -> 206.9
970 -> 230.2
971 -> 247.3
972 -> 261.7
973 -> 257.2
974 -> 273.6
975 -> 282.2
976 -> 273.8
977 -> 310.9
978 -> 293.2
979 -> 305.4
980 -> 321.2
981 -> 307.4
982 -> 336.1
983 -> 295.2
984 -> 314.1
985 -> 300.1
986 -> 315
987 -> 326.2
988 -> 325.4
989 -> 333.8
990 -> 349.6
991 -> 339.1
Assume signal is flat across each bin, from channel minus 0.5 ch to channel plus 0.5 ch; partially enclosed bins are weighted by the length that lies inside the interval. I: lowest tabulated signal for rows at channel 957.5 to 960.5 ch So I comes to 143.8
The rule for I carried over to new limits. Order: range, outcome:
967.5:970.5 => 203.5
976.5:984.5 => 293.2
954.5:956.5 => 171.7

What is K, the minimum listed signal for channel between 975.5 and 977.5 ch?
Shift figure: 273.8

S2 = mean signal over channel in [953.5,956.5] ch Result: 186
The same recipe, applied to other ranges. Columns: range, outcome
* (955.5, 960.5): 159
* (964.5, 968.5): 183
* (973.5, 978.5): 287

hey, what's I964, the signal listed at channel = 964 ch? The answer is 149.1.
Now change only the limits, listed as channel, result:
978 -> 293.2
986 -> 315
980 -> 321.2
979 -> 305.4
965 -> 170.7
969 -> 206.9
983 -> 295.2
